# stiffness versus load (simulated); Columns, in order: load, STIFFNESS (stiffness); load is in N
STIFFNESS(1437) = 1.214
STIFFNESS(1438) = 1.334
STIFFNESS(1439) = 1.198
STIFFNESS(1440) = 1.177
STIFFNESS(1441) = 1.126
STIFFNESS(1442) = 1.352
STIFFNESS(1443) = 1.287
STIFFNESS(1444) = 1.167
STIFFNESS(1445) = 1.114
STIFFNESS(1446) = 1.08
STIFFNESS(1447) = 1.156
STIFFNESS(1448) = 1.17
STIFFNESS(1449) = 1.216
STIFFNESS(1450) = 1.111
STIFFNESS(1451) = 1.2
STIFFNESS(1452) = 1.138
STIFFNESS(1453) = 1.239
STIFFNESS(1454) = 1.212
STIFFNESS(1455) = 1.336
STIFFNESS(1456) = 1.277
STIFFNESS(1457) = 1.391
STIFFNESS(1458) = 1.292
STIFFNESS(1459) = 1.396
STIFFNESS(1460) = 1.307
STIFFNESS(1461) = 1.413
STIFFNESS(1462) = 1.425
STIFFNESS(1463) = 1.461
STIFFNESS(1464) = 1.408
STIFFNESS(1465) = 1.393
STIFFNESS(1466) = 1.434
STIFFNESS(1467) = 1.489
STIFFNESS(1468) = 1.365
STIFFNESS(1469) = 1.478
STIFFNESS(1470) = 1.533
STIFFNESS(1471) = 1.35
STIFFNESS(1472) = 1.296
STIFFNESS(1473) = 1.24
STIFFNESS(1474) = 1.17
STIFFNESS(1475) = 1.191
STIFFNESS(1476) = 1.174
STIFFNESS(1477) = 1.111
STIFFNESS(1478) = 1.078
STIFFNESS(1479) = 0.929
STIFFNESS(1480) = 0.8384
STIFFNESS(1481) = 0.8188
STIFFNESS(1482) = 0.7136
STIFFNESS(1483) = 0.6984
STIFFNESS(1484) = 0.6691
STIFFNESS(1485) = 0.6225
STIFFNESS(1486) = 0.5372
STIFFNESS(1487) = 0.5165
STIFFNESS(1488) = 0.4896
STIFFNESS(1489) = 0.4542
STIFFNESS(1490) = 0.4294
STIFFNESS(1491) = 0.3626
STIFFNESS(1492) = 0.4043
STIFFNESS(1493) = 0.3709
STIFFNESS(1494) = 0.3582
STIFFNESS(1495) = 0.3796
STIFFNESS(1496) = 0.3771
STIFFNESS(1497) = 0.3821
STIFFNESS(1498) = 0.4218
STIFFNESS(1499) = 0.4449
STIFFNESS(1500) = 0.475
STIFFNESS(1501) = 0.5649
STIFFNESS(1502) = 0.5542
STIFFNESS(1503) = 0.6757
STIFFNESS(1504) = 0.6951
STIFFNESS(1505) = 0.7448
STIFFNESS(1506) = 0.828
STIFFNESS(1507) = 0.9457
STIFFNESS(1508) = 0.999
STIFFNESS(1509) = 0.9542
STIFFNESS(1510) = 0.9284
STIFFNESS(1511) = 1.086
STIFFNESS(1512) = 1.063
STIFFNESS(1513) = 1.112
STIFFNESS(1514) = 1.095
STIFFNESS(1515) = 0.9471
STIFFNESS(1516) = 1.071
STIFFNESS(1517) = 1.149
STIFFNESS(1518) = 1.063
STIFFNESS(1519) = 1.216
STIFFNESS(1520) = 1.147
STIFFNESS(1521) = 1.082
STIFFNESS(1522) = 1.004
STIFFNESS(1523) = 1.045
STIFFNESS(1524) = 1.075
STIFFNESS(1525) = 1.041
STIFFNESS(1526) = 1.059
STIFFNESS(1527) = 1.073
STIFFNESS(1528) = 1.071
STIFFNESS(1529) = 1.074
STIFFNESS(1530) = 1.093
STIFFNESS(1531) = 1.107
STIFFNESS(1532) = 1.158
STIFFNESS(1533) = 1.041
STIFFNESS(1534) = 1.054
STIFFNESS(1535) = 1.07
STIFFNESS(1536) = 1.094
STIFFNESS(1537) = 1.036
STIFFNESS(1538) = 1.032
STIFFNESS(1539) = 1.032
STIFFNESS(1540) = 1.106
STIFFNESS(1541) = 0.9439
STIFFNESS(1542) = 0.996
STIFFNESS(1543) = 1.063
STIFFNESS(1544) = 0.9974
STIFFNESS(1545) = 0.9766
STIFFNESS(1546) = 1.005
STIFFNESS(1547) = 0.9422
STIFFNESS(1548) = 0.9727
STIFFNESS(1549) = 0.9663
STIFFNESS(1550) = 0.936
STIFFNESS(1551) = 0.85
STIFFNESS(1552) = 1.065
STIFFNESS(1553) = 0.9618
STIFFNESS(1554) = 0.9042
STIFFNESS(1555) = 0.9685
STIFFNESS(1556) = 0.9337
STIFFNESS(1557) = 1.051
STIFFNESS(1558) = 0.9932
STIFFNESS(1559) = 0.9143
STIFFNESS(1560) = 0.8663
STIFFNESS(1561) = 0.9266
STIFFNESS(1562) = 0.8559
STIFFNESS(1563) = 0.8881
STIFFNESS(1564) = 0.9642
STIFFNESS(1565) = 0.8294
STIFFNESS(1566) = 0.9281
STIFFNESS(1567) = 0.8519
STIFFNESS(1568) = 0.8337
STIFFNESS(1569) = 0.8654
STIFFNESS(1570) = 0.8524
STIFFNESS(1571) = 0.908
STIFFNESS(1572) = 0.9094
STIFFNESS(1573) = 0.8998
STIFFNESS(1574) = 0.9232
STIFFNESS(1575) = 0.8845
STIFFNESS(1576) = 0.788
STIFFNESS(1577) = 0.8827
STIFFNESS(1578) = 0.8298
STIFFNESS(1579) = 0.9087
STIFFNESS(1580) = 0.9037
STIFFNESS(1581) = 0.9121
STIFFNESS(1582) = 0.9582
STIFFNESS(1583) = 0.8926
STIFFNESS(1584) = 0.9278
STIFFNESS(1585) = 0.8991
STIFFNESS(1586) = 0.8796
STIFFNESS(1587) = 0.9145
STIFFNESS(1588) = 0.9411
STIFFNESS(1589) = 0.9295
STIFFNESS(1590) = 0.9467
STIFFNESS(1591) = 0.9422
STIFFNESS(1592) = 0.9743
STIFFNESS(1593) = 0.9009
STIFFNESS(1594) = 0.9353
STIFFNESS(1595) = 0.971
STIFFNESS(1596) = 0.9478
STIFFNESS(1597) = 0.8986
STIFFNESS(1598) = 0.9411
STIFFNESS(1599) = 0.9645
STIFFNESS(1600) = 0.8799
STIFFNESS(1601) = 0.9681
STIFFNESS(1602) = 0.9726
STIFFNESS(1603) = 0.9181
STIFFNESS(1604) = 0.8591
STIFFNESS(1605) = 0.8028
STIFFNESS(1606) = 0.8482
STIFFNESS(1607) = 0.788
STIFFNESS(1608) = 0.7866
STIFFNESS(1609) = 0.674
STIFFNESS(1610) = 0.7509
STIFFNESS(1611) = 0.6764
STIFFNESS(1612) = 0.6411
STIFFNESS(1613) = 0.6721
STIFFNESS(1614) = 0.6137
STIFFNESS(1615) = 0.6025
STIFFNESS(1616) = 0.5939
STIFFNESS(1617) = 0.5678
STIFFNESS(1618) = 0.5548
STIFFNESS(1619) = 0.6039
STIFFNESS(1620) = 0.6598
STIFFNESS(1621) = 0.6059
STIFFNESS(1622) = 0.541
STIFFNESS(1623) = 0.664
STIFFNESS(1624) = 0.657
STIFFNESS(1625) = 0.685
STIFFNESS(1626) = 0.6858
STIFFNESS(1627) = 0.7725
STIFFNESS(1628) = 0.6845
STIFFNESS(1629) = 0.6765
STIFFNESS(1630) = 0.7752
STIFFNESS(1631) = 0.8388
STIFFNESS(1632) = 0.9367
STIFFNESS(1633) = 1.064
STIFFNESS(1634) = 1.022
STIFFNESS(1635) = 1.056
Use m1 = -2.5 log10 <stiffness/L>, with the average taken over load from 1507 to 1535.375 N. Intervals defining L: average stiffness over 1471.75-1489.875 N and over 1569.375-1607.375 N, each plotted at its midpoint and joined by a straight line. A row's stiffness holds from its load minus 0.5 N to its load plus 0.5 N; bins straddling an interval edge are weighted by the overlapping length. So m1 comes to -0.22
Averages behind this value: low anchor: 0.849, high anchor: 0.906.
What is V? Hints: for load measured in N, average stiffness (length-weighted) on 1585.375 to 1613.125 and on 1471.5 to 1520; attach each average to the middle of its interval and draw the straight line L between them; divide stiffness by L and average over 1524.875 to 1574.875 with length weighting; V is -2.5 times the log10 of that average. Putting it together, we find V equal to -0.18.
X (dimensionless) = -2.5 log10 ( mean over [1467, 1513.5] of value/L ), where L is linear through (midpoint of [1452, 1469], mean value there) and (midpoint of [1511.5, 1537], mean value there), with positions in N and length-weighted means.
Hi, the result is 0.463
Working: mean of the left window 1.36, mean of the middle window 0.808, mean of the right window 1.08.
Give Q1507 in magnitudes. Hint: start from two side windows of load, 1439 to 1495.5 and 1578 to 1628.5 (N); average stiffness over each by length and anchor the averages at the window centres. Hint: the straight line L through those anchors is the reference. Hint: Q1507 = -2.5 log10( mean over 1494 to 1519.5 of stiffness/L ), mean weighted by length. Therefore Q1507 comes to 0.225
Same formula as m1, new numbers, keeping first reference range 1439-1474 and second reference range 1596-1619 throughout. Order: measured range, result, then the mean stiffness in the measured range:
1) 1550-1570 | 0.022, 0.917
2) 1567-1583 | 0.000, 0.883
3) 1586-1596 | -0.134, 0.937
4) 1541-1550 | 0.001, 0.984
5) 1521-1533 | -0.024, 1.07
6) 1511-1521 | -0.008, 1.09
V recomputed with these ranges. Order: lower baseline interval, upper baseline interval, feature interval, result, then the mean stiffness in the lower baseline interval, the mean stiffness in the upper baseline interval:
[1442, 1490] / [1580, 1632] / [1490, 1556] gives 0.10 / 1.13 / 0.8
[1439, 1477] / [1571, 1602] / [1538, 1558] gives 0.04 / 1.28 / 0.916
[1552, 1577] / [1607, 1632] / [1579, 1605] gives -0.17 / 0.907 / 0.674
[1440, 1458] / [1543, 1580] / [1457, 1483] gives -0.08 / 1.21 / 0.919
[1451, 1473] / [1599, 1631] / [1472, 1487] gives 0.37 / 1.36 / 0.721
